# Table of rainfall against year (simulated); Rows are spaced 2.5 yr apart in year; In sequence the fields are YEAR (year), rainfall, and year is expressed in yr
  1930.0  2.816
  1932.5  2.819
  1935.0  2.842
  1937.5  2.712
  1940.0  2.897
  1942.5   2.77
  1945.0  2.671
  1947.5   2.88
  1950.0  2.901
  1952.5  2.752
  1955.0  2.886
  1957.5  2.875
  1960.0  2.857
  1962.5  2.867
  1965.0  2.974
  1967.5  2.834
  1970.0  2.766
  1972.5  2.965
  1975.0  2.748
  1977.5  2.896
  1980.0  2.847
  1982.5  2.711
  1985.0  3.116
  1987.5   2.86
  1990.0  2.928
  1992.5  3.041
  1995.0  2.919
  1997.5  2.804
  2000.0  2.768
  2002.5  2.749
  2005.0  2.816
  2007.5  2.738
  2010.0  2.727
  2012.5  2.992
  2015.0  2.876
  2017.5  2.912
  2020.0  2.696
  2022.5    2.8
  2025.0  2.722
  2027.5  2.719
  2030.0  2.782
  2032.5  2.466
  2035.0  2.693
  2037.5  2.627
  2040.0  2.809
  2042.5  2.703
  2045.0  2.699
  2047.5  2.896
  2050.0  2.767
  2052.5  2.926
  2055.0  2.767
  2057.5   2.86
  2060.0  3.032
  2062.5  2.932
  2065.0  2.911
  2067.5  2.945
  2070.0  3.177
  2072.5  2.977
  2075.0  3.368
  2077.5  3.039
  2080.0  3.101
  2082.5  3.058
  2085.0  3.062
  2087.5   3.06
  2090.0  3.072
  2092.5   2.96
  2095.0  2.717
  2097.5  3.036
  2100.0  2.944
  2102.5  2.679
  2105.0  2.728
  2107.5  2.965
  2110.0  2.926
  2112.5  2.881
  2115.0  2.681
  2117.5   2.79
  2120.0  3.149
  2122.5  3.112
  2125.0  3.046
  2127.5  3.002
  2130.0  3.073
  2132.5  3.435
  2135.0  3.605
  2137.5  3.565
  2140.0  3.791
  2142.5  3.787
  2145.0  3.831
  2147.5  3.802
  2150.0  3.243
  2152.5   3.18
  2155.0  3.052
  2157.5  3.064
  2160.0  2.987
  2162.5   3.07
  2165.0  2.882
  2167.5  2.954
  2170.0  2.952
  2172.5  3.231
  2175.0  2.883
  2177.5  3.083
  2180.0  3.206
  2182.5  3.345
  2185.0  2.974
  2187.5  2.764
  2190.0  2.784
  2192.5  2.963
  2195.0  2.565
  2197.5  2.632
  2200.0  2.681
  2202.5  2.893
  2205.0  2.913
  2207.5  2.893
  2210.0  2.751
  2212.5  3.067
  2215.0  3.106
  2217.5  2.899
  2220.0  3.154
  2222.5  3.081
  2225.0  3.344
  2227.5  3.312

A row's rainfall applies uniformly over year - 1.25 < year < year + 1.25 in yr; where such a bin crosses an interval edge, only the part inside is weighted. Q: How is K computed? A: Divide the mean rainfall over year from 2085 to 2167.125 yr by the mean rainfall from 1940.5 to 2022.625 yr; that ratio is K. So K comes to 1.1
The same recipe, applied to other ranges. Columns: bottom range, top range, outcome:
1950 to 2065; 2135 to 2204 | 1.11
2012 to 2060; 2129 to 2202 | 1.13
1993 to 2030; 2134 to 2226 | 1.11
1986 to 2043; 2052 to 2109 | 1.06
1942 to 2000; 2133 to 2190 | 1.13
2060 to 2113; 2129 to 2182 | 1.10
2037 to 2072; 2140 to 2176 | 1.13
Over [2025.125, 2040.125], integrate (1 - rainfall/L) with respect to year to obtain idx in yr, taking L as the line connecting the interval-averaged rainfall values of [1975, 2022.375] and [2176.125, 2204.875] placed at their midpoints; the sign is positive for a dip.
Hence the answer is 1.0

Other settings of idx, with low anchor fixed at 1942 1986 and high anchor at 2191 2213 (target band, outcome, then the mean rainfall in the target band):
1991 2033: 0.59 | 2.8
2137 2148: -3.69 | 3.76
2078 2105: -1.25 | 2.96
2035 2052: 0.50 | 2.75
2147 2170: -2.36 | 3.11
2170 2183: -1.41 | 3.12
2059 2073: -0.81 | 3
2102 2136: -2.22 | 3.01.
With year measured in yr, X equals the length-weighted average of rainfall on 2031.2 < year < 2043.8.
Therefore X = 2.66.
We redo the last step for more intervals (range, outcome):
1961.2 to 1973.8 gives 2.88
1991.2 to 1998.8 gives 2.92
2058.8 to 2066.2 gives 2.96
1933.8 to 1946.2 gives 2.78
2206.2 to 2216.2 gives 2.95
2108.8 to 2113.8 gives 2.9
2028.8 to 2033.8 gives 2.62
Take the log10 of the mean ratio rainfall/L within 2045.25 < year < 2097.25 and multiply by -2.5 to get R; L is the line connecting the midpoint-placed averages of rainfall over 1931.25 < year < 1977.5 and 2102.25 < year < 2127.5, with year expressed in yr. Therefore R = -0.032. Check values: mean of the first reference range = 2.84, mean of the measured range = 2.98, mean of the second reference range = 2.91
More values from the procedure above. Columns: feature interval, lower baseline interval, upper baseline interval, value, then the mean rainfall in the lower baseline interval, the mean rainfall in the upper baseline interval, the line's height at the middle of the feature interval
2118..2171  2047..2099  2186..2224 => -0.12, 2.99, 2.88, 2.93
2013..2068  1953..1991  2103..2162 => 0.08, 2.87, 3.2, 3.01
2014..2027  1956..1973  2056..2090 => 0.06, 2.87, 3.04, 2.96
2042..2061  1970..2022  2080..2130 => 0.03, 2.85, 2.95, 2.9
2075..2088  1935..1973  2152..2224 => -0.07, 2.84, 2.96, 2.91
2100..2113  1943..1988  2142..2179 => 0.09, 2.85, 3.19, 3.1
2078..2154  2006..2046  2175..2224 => -0.11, 2.75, 2.94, 2.85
